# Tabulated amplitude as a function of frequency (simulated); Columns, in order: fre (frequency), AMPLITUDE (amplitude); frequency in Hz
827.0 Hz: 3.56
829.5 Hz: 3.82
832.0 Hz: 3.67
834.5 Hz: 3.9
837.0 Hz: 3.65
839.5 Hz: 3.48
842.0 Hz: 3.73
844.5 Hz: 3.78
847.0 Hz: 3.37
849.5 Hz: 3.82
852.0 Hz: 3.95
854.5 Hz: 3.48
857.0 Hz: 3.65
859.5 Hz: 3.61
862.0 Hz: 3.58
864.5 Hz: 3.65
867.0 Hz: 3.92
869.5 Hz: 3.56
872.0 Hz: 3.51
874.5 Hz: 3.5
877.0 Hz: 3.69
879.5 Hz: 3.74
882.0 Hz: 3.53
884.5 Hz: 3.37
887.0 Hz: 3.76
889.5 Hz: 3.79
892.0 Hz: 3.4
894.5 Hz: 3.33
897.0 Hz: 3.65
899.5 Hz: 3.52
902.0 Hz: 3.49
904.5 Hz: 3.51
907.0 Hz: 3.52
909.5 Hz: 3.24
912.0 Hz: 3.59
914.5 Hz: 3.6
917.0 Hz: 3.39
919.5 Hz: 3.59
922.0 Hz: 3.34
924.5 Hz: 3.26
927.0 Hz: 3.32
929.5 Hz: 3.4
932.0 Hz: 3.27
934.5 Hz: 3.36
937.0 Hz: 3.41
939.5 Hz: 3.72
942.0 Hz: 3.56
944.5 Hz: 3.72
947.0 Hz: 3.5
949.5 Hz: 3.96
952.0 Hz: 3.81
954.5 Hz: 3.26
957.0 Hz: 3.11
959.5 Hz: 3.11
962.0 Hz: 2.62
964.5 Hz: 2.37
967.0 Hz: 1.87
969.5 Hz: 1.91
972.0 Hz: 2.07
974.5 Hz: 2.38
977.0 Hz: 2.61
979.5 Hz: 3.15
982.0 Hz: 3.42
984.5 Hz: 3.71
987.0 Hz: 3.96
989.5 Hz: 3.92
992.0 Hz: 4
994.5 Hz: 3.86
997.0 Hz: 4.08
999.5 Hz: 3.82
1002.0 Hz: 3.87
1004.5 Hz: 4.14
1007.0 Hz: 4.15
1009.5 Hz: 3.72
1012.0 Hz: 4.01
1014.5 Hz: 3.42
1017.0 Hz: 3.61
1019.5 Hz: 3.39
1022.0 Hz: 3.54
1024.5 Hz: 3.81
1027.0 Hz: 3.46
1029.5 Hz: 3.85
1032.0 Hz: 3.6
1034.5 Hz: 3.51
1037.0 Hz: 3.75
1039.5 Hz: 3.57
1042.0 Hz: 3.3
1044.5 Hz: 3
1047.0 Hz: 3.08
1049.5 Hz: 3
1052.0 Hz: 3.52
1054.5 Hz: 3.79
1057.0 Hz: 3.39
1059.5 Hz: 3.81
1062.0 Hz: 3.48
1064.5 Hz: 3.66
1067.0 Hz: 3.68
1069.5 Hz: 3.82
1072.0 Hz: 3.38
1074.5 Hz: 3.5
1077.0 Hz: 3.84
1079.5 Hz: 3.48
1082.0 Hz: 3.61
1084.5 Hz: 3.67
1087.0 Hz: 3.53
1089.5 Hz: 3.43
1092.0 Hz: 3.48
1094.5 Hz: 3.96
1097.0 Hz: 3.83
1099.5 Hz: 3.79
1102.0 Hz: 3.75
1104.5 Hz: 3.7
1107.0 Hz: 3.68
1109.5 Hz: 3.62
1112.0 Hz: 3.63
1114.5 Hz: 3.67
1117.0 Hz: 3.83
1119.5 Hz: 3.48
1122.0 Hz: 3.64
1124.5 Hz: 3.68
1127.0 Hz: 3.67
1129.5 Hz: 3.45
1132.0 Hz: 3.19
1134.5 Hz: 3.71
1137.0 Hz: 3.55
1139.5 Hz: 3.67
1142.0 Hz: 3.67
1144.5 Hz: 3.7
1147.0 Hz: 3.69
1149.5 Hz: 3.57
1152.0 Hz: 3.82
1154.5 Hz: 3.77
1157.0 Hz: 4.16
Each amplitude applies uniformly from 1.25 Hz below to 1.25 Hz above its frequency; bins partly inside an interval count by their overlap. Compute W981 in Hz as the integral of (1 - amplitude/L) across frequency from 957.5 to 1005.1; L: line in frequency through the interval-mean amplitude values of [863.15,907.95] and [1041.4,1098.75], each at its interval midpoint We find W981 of 4.9 Hz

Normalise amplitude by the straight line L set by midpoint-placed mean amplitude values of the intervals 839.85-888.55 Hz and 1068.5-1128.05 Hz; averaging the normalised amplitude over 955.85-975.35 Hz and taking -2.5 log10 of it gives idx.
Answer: 0.44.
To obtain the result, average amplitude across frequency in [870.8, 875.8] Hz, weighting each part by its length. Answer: 3.51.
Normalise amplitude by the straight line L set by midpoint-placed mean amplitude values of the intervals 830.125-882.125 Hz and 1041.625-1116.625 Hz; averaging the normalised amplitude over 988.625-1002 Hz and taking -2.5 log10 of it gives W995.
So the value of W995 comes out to -0.09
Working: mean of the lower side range 3.66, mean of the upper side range 3.58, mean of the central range 3.93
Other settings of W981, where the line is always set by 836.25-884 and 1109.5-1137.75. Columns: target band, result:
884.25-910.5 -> 0.8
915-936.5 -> 1.5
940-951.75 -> -0.2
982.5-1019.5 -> -2.4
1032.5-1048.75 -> 1.1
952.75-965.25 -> 2.3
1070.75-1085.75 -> 0.1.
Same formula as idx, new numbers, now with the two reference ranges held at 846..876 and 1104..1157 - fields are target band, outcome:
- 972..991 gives 0.129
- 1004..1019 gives -0.047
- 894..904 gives 0.039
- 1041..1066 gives 0.073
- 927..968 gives 0.119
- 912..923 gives 0.044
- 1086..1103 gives -0.010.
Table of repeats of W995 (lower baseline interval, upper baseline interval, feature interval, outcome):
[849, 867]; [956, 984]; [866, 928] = -0.07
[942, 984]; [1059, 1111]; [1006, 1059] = -0.06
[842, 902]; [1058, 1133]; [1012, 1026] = 0.01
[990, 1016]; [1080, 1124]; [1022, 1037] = 0.06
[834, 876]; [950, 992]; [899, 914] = -0.04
